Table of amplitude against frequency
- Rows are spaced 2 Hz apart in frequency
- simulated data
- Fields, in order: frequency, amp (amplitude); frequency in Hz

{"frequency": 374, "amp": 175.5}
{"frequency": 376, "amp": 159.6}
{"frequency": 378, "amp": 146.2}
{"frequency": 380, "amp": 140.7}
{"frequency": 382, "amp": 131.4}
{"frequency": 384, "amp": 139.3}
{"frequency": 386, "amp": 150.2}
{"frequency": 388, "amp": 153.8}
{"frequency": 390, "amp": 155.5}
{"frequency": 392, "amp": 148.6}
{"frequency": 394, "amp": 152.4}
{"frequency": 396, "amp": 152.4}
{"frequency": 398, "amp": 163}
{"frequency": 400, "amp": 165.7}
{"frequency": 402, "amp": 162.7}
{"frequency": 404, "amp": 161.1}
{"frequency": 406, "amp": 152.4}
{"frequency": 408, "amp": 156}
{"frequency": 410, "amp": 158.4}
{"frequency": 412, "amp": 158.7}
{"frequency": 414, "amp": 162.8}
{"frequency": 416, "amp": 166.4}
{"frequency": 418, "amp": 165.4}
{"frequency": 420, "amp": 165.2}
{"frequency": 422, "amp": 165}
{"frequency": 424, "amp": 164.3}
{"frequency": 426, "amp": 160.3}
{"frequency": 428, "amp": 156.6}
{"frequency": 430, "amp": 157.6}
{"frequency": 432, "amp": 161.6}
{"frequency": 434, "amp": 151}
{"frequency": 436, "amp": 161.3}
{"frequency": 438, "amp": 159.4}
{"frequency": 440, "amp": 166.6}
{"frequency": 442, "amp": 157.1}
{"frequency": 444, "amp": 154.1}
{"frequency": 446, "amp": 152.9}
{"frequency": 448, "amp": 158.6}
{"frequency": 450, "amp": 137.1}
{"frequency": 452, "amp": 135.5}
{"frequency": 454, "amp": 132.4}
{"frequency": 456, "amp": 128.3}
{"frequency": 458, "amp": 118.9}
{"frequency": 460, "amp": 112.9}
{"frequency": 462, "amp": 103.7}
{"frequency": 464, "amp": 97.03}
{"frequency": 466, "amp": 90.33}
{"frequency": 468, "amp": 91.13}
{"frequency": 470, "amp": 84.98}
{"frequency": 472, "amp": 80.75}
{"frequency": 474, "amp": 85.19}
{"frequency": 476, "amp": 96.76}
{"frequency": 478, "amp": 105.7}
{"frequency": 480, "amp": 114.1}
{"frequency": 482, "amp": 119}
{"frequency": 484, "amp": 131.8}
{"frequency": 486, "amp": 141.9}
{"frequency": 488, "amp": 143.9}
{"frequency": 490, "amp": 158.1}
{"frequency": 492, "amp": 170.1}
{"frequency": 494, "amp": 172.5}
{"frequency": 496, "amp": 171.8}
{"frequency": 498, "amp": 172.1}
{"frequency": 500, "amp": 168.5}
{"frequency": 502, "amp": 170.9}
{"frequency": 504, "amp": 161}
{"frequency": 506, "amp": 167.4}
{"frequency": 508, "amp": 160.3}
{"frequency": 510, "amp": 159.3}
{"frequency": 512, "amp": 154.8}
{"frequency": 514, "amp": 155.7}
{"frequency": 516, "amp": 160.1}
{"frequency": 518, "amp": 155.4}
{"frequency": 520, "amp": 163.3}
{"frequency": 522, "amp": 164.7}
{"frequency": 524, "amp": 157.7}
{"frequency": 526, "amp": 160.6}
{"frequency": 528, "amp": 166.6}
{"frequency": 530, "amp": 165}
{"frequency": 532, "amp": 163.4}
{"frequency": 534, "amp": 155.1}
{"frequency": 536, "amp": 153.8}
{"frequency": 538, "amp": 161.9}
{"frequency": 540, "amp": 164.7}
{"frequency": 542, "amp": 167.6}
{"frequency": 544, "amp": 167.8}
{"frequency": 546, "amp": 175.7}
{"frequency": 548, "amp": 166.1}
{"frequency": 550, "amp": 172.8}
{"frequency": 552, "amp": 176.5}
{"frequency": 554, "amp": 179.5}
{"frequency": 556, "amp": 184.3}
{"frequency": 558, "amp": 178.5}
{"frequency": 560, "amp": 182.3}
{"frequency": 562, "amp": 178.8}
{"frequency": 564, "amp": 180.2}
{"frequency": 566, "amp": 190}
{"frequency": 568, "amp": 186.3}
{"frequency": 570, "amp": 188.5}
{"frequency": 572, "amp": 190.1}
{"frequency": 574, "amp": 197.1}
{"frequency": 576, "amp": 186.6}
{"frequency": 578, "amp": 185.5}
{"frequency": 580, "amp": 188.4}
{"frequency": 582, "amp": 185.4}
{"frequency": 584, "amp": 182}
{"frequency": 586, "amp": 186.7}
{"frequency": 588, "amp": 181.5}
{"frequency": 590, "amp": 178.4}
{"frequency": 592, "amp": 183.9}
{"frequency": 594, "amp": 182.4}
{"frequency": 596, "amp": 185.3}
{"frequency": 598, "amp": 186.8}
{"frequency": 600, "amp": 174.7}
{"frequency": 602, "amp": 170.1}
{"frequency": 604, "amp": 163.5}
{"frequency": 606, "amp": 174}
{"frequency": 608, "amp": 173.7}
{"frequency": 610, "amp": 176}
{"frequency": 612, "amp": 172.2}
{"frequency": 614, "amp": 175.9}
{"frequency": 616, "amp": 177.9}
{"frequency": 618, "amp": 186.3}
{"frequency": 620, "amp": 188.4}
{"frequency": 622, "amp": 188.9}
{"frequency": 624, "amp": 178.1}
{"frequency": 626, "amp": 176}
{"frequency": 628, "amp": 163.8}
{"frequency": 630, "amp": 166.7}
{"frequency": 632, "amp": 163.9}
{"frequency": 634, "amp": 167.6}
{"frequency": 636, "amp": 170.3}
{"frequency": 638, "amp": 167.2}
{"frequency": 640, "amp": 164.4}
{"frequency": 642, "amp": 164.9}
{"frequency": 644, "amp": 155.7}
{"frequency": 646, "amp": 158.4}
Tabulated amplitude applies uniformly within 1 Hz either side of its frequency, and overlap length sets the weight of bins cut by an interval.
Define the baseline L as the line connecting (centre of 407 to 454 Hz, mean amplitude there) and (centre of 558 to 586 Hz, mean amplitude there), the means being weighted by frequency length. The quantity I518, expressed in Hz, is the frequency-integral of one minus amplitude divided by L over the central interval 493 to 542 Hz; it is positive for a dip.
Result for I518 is 3.4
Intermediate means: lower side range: 157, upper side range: 186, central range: 163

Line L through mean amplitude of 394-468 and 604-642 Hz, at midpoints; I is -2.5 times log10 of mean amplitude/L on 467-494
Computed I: 0.29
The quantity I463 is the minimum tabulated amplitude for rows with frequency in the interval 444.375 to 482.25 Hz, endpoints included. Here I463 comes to 80.75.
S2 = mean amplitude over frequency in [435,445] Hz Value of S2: 160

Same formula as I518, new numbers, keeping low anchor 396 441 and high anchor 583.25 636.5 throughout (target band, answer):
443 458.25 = 2.1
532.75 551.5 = 0.6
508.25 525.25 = 1.0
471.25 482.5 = 4.5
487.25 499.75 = 0.1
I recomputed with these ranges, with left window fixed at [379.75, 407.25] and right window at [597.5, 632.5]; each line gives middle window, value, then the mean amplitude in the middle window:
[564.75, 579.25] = -0.109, 189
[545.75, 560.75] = -0.050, 177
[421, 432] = -0.034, 161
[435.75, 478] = 0.277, 123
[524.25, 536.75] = 0.039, 161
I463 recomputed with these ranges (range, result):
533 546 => 153.8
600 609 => 163.5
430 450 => 137.1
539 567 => 164.7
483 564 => 131.8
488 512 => 143.9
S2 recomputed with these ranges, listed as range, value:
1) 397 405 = 163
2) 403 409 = 156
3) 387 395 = 153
